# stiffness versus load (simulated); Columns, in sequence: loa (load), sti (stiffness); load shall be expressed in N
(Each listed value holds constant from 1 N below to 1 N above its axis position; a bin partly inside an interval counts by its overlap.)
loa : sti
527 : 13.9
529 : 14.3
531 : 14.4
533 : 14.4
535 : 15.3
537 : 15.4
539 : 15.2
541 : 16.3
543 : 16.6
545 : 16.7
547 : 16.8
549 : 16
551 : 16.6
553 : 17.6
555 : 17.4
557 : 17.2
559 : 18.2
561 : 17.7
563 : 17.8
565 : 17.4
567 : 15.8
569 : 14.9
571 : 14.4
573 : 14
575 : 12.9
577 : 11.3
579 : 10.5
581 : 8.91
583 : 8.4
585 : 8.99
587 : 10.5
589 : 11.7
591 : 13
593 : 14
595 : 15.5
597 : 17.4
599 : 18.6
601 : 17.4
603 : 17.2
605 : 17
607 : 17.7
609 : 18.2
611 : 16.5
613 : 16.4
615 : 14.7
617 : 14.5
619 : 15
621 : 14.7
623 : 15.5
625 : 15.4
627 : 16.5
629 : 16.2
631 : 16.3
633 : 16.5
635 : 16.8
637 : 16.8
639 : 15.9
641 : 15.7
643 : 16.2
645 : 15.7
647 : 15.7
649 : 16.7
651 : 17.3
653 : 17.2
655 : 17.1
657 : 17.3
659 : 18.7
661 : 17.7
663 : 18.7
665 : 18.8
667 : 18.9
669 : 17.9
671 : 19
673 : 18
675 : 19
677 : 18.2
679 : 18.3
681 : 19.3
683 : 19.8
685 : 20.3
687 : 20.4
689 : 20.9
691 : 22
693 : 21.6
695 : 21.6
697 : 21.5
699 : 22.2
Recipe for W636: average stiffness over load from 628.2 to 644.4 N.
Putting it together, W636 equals 16.3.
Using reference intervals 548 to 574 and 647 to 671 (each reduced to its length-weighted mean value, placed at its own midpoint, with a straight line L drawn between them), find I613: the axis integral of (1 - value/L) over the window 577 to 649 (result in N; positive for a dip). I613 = 9.3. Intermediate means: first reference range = 16.5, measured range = 15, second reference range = 17.8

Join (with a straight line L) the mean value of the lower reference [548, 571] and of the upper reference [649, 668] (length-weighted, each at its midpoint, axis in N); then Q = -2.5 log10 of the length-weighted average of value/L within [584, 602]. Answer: 0.22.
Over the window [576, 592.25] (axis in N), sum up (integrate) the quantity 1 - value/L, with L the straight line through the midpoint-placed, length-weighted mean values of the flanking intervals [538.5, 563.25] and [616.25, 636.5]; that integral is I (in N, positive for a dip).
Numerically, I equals 5.89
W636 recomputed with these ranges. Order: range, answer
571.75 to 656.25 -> 15.1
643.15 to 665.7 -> 17.3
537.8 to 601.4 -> 14.8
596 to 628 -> 16.4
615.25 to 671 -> 16.7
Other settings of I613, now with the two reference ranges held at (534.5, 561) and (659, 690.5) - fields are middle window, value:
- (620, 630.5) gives 1.40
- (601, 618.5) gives 1.25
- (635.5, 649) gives 1.72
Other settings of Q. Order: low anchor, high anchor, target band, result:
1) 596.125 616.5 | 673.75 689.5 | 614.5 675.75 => 0.09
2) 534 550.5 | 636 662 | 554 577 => 0.02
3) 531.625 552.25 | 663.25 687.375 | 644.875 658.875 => 0.09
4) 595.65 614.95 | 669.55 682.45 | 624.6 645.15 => 0.10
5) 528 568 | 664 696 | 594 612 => 0.03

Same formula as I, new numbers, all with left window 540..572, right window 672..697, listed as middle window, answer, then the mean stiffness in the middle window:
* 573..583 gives 3.7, 11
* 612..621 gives 1.6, 15.1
